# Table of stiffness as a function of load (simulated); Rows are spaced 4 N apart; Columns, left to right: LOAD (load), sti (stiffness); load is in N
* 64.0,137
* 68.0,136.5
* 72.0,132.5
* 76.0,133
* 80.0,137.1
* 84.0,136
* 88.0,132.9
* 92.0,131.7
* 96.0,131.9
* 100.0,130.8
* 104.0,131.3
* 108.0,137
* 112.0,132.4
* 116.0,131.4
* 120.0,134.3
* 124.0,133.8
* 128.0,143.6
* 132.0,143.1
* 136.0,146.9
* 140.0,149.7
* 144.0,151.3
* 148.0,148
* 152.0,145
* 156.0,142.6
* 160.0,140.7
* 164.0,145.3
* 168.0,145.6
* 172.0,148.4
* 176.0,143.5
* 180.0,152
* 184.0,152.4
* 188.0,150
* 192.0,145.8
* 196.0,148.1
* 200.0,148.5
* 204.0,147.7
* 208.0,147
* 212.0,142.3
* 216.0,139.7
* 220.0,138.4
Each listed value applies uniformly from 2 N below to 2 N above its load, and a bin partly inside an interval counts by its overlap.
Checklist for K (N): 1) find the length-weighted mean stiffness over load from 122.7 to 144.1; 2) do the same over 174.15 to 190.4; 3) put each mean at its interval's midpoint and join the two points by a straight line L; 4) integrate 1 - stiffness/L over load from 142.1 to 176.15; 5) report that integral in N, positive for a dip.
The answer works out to 0.3 N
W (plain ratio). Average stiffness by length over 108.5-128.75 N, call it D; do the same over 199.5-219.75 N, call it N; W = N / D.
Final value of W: 1.1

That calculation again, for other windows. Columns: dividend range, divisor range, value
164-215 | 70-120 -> 1.11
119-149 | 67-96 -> 1.07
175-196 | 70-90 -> 1.11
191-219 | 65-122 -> 1.09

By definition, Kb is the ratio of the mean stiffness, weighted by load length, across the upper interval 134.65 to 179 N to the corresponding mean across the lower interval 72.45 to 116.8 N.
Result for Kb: 1.10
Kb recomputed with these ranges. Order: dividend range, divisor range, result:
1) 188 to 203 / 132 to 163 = 1.01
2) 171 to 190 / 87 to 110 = 1.13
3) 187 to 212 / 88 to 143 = 1.08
